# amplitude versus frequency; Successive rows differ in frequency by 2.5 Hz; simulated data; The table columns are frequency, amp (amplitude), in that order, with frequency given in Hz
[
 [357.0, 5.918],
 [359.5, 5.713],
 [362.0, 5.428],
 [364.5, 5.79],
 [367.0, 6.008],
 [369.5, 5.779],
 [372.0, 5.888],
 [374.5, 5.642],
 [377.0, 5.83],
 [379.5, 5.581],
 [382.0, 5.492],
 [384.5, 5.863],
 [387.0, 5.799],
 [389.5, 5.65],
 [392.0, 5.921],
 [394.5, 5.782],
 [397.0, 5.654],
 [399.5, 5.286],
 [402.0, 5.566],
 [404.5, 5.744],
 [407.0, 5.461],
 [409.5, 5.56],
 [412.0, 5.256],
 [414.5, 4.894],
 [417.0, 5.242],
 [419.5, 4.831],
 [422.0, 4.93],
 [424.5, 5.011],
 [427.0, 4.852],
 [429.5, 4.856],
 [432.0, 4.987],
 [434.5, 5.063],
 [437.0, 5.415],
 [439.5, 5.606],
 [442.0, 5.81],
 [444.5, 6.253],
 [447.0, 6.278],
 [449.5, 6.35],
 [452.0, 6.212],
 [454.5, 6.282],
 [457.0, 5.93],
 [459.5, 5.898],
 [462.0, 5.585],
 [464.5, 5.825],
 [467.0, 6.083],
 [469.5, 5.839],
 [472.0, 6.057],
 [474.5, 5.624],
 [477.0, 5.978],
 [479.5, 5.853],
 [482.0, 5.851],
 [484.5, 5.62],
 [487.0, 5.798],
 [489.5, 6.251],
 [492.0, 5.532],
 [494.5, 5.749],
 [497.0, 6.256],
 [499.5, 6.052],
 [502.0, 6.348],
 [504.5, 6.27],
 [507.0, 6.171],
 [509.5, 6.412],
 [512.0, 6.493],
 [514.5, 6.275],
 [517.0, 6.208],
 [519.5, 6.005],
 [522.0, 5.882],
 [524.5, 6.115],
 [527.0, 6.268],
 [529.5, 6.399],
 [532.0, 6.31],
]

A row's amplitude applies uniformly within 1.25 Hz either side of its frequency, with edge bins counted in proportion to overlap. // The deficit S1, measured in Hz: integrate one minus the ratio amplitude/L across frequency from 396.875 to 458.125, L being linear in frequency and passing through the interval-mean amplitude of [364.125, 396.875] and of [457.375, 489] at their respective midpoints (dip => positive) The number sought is 3.4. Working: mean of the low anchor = 5.77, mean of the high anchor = 5.85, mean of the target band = 5.49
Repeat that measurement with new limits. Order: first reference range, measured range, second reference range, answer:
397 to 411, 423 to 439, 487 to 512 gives 1.8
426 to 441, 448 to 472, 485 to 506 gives -2.1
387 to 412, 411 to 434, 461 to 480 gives 2.9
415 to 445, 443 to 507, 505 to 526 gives -3.1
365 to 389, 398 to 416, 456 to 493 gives 1.2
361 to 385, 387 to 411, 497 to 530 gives 0.8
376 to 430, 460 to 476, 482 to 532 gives 0.0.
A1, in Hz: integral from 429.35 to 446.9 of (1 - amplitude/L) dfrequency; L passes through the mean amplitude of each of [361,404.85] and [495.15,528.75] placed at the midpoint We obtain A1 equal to 1.2 Hz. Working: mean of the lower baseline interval 5.71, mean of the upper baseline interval 6.21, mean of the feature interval 5.52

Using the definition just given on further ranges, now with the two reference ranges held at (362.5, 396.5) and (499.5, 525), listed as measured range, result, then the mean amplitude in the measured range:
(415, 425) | 1.5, 4.99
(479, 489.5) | 0.5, 5.83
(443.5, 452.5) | -0.4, 6.28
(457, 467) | 0.4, 5.83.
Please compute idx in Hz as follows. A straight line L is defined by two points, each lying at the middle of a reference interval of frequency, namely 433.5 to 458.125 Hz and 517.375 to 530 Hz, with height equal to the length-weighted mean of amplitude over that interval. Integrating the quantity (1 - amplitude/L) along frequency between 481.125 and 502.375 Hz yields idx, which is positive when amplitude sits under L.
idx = 0.42 Hz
